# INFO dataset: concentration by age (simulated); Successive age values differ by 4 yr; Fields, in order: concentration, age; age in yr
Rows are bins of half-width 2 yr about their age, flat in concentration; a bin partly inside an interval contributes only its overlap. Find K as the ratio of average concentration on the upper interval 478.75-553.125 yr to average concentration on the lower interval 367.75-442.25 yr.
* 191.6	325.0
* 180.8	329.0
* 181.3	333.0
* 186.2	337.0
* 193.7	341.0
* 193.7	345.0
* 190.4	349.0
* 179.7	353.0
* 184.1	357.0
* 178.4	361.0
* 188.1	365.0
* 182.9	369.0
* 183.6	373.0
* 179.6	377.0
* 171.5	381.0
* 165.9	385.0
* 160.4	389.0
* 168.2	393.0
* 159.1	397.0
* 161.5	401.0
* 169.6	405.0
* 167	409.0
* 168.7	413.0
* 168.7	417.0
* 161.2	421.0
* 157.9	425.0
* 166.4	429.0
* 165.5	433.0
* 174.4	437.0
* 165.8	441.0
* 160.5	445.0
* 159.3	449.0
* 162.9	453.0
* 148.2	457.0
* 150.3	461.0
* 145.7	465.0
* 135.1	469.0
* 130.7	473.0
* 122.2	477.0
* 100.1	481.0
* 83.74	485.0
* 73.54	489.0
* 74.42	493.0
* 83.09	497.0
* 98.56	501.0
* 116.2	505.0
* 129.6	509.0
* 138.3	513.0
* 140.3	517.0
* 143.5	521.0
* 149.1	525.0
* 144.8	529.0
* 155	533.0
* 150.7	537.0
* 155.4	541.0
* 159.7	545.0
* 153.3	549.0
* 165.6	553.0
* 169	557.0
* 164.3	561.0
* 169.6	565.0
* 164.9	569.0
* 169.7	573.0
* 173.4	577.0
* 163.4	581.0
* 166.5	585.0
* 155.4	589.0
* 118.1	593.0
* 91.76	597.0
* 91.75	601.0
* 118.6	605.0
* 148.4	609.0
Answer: 0.75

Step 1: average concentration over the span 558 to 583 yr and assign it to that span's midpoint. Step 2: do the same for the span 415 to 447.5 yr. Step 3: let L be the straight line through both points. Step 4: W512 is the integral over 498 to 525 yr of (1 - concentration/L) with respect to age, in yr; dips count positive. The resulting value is 6.3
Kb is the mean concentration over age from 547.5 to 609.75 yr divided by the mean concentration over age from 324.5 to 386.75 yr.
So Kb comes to 0.81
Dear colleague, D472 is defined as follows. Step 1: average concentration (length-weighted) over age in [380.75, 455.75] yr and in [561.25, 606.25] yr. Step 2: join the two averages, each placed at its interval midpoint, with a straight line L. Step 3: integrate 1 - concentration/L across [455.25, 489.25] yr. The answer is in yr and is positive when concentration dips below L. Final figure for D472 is 7.5 yr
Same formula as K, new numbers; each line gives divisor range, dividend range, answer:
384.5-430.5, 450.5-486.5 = 0.80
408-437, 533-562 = 0.96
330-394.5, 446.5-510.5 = 0.66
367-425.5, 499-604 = 0.86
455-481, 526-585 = 1.19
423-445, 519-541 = 0.90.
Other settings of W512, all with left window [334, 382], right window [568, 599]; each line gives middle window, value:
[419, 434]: 1.0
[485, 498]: 6.9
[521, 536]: 0.9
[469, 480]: 2.7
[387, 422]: 2.4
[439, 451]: 0.7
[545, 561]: -0.8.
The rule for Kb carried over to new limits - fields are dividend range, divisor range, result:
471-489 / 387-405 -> 0.65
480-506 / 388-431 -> 0.54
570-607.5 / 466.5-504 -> 1.38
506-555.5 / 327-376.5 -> 0.80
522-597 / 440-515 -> 1.25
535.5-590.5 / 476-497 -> 1.84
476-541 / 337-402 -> 0.67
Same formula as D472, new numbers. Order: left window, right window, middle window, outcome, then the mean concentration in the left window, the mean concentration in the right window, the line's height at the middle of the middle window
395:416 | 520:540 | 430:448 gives -0.6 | 165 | 149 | 161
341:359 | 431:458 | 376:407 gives 1.8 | 188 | 163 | 177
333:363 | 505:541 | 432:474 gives 1.5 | 186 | 143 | 160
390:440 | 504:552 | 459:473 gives 1.3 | 166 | 146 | 157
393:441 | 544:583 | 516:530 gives 1.8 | 166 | 165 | 165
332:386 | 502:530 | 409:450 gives -0.8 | 183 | 136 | 162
